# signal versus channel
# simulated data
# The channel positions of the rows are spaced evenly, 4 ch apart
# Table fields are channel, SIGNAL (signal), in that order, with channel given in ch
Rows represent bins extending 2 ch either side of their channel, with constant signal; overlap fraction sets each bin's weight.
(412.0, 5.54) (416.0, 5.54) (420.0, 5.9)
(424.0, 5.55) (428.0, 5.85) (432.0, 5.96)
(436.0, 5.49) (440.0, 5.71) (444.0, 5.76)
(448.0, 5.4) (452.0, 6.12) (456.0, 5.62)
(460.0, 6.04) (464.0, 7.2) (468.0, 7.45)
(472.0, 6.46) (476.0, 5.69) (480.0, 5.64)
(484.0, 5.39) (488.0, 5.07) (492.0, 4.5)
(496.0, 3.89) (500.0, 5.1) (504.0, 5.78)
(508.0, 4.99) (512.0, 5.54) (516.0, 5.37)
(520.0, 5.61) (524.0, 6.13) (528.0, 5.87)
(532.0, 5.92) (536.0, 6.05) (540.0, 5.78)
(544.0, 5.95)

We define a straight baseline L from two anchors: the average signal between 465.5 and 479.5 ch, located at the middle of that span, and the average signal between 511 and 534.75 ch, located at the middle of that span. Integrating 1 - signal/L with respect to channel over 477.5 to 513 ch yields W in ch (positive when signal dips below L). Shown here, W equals 6.04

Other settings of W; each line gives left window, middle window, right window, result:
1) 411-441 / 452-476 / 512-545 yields -2.9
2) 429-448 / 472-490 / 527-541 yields 0.7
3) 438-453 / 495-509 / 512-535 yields 1.8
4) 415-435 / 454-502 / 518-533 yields 1.2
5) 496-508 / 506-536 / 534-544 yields -0.7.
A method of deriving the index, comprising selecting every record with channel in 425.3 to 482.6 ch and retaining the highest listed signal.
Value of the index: 7.45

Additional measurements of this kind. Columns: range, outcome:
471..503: 6.46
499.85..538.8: 6.13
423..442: 5.96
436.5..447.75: 5.76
